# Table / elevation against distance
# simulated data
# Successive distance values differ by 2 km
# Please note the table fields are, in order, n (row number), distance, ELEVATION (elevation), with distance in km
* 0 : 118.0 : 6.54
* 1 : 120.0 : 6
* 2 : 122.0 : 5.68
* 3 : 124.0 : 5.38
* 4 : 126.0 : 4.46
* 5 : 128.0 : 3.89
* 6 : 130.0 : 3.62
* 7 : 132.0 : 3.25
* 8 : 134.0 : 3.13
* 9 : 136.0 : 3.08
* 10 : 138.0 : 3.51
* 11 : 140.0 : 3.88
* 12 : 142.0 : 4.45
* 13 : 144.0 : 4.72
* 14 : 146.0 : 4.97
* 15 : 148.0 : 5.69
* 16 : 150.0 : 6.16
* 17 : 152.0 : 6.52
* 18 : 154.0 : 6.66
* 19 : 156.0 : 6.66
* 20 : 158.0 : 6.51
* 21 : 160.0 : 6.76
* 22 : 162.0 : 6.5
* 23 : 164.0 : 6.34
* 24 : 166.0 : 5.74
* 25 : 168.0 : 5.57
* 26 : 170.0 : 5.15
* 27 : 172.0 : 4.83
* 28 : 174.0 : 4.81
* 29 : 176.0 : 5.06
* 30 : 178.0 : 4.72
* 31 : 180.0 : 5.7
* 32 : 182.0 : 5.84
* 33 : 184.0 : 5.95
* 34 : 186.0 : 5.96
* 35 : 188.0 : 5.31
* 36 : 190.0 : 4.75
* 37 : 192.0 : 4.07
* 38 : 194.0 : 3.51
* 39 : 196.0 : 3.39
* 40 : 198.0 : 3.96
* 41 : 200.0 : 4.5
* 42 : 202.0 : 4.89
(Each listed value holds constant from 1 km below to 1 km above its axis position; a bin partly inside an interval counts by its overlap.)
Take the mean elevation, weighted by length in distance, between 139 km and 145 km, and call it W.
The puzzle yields 4.35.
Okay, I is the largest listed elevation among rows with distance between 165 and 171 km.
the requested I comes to 5.74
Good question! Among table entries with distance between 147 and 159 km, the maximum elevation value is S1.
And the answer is 6.66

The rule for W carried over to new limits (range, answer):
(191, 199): 3.73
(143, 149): 5.13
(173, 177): 4.93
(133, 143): 3.61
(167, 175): 5.09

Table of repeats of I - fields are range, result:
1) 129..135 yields 3.62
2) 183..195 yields 5.96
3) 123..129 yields 5.38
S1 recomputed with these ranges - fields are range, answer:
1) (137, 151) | 6.16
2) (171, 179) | 5.06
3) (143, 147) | 4.97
